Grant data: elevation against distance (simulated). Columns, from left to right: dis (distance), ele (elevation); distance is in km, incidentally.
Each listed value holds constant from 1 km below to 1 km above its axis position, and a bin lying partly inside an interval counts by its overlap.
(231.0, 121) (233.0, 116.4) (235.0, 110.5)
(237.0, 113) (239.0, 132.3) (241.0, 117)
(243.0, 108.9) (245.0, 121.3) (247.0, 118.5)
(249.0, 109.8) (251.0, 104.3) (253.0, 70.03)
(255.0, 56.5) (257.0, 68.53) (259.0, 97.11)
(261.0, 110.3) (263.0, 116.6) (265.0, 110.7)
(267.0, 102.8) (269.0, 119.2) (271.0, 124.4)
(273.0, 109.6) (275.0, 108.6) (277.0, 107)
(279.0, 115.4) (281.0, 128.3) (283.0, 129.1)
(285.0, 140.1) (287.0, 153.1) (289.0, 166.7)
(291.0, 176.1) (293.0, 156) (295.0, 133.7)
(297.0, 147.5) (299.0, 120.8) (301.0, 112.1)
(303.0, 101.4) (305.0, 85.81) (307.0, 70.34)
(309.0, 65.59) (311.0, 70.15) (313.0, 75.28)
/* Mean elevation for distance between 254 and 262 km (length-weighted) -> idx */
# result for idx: 83.1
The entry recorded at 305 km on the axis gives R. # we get 85.81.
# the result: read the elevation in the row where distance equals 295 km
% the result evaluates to 133.7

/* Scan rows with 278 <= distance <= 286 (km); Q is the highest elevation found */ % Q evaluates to 140.1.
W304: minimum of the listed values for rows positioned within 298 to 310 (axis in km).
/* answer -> 65.59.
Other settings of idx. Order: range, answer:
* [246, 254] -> 101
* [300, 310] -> 87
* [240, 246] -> 116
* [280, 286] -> 132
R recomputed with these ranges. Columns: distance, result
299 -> 120.8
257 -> 68.53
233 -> 116.4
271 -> 124.4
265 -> 110.7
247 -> 118.5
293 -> 156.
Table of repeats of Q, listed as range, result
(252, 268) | 116.6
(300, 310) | 112.1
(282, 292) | 176.1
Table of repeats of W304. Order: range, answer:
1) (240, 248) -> 108.9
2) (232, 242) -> 110.5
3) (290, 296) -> 133.7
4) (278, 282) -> 115.4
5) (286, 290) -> 153.1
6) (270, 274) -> 109.6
